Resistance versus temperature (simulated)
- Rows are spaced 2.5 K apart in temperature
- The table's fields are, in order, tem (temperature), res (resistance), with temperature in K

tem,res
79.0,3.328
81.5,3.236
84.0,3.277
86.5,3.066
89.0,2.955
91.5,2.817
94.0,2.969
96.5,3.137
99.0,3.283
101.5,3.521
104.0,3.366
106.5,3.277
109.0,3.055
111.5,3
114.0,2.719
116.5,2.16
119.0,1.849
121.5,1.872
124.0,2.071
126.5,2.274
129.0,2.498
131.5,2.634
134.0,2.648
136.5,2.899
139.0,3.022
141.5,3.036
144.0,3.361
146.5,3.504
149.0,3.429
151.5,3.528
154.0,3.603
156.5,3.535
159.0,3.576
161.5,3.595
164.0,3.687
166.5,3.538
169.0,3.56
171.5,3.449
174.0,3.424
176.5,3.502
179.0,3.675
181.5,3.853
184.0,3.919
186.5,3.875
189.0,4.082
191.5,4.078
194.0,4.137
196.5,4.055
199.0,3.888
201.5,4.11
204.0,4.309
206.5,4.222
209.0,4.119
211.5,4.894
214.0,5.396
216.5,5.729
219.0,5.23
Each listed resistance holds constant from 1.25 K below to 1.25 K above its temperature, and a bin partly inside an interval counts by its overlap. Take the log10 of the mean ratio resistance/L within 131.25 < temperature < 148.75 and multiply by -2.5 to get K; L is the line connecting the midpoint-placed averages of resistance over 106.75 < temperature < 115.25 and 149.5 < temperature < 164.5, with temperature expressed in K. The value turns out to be 0.10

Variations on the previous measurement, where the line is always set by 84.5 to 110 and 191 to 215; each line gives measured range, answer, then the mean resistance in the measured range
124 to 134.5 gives 0.39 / 2.45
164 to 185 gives 0.11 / 3.62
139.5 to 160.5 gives 0.09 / 3.43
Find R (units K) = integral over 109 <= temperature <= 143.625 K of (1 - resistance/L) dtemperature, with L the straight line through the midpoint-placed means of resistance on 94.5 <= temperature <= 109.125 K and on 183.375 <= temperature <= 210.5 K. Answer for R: 9.2 K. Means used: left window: 3.27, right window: 4.08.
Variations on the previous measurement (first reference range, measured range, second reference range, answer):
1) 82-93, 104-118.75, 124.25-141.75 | 0.1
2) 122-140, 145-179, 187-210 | -3.1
